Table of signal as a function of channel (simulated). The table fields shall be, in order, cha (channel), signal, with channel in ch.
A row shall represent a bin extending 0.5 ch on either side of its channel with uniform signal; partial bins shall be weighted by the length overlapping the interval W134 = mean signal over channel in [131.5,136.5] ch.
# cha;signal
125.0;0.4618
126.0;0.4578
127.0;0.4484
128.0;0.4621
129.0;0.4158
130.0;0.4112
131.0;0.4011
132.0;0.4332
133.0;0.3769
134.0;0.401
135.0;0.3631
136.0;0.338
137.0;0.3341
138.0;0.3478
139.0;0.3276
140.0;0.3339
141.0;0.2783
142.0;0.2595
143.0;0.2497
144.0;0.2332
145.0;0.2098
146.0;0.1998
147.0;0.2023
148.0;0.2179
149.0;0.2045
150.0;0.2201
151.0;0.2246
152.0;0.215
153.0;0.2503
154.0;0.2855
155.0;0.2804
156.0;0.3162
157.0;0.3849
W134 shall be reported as 0.382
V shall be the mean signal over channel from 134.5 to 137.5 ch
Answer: 0.345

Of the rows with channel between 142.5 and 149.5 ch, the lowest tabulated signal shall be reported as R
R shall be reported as 0.1998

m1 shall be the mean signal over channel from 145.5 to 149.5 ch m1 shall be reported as 0.206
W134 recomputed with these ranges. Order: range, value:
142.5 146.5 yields 0.223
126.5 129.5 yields 0.442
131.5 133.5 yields 0.405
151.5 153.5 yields 0.233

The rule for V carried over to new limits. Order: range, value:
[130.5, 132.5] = 0.417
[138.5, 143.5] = 0.29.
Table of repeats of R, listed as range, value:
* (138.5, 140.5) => 0.3276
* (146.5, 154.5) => 0.2023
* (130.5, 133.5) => 0.3769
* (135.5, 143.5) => 0.2497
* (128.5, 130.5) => 0.4112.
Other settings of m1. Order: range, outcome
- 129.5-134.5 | 0.405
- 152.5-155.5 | 0.272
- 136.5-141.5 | 0.324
